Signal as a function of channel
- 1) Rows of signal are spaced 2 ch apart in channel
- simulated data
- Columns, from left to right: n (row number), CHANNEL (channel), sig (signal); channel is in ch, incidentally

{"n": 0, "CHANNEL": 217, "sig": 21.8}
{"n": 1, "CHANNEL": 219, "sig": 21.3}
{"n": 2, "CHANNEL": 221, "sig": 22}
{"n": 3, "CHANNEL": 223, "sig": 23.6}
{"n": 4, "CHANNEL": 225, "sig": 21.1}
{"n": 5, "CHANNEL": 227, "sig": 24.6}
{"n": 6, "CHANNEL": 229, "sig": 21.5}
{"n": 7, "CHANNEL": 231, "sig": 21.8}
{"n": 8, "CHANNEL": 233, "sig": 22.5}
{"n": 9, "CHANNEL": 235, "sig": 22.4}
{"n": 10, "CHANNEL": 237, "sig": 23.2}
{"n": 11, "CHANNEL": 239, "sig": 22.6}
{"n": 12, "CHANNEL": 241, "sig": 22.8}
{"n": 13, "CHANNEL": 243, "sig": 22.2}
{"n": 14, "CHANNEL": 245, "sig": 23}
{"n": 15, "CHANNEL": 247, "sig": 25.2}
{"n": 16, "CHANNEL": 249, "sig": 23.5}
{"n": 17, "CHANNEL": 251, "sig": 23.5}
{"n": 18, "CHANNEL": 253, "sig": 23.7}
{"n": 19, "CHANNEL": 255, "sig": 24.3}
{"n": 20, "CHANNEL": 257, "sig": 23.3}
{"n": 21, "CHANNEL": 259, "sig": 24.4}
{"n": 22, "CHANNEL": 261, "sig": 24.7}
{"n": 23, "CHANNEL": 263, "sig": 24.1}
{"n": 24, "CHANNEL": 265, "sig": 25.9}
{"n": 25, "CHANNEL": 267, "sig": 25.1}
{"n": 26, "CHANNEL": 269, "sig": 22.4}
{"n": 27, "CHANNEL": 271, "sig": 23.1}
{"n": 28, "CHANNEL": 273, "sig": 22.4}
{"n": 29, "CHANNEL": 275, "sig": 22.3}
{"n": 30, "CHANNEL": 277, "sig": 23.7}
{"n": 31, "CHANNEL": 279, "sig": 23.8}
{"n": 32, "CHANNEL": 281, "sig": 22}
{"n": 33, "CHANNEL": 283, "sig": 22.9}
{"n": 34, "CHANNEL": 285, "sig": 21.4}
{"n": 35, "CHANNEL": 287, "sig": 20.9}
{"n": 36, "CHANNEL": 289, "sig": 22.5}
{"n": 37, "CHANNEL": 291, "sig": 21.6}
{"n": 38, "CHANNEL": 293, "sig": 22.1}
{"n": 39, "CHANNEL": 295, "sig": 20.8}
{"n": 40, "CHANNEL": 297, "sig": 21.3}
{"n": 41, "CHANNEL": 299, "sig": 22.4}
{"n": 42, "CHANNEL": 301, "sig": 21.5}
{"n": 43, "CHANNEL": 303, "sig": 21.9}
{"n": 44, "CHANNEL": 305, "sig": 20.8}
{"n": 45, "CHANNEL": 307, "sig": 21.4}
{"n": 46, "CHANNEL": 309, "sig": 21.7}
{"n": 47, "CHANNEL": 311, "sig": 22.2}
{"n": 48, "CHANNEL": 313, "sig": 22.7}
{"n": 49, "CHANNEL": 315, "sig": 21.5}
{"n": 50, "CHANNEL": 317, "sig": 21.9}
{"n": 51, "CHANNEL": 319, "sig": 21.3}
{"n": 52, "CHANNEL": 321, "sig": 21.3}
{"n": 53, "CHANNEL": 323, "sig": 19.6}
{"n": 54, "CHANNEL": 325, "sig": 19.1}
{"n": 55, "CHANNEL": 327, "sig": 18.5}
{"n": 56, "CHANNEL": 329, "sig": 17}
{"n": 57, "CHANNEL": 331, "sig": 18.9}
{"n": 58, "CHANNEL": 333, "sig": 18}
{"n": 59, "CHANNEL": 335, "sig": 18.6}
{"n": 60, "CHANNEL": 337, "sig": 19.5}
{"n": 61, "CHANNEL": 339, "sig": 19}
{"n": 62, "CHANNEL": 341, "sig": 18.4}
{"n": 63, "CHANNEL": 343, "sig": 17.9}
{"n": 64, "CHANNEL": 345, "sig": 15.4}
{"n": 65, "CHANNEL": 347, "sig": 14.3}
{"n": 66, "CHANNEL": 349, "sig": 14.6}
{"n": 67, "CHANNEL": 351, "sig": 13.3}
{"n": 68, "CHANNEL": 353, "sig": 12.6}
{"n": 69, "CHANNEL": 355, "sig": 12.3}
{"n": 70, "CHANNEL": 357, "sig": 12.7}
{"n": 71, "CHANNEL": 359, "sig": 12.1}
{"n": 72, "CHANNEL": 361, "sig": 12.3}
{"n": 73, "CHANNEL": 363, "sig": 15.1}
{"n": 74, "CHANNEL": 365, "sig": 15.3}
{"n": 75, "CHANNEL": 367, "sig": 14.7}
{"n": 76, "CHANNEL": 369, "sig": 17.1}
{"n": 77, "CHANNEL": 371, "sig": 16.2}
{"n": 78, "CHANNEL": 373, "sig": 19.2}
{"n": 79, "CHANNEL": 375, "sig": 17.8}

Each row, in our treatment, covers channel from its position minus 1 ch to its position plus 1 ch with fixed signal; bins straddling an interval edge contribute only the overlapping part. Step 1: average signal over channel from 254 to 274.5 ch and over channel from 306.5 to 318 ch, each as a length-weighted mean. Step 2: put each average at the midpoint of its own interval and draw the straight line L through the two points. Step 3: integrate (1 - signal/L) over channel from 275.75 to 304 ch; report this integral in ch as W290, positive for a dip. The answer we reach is 1.0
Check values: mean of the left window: 23.9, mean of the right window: 21.9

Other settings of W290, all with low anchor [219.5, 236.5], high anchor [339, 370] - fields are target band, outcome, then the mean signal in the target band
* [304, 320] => -4.1 ch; 21.7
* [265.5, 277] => -2.0 ch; 23.2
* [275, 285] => -1.9 ch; 22.9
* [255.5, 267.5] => -2.5 ch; 24.6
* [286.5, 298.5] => -2.0 ch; 21.6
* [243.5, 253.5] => -1.2 ch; 23.7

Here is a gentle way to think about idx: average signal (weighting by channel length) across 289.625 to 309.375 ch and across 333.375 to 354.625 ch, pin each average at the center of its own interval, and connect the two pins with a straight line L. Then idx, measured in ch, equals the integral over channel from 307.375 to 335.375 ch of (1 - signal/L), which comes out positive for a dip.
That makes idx -1.8 ch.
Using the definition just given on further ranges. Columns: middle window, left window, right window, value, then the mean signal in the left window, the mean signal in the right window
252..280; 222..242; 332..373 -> -4.3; 22.6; 15.6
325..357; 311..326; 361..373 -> 3.7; 21.1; 15.7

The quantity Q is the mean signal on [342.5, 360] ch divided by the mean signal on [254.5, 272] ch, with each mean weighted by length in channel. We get 0.6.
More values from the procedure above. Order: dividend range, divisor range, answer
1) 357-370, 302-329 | 0.68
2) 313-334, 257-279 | 0.83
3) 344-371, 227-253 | 0.61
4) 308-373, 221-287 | 0.75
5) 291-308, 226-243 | 0.95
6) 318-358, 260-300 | 0.75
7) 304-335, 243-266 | 0.85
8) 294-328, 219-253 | 0.93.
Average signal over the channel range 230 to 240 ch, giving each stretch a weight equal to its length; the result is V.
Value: 22.5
